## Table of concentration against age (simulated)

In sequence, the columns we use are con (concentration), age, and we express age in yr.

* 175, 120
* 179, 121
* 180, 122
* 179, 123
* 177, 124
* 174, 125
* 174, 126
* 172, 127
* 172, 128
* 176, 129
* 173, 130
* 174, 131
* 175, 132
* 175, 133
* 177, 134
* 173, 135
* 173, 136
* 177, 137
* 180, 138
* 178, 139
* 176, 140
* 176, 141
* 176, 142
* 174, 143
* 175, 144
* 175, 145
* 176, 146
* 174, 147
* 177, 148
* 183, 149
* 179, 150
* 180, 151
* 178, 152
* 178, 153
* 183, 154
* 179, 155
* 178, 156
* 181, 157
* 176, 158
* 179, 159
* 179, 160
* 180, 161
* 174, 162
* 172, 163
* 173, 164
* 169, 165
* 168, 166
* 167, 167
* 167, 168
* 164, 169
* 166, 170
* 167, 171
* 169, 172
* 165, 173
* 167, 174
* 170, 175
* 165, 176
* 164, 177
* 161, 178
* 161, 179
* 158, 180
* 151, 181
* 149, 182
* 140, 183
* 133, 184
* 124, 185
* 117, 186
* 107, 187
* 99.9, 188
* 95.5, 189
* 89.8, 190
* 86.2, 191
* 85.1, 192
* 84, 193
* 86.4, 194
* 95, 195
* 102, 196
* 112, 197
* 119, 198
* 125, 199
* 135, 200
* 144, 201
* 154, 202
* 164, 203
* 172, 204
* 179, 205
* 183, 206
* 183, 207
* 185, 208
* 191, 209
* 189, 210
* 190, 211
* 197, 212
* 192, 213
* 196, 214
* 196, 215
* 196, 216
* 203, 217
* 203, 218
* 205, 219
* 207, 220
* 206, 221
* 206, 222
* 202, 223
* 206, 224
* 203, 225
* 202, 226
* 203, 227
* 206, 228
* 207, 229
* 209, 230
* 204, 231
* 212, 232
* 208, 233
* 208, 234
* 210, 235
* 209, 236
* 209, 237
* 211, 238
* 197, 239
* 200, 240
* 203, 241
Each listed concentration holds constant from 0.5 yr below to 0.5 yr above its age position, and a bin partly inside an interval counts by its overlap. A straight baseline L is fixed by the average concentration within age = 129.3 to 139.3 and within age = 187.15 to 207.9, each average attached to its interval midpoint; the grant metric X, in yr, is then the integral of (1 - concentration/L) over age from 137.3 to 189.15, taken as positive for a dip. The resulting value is -4.11 yr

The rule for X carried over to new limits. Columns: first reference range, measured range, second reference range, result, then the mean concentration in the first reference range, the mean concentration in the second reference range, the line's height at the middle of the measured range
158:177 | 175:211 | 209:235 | 9.2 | 170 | 202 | 185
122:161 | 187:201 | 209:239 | 6.6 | 177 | 203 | 193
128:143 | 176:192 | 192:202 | -0.3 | 175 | 112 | 126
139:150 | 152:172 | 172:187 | -1.2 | 176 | 151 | 164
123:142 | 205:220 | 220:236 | 0.6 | 175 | 206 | 201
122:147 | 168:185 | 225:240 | 2.7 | 175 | 206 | 189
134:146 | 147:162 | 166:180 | -0.7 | 176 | 165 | 171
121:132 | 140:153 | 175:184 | -0.7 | 175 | 156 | 168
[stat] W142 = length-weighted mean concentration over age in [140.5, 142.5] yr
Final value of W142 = 176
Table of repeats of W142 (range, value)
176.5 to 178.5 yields 162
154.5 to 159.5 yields 179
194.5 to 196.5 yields 98.5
